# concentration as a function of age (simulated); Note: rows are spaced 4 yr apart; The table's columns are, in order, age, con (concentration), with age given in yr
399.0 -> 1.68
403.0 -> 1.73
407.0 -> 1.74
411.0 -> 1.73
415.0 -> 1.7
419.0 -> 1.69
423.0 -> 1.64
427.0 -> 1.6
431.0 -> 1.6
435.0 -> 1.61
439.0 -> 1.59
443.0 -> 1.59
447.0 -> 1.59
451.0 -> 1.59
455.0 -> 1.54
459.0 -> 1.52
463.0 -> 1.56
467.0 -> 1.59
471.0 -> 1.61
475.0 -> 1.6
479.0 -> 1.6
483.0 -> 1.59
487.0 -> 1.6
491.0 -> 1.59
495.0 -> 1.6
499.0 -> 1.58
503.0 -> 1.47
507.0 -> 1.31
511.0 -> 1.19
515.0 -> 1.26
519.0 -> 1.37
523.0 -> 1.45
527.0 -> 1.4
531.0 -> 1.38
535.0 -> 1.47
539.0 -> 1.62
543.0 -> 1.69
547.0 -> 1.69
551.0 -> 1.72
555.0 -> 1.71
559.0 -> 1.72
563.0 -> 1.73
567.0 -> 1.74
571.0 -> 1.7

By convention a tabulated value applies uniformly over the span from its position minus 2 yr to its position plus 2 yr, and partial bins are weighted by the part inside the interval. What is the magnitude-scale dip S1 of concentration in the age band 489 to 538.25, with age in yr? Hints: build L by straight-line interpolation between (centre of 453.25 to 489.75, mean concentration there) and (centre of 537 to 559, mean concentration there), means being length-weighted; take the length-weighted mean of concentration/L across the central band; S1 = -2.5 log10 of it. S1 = 0.15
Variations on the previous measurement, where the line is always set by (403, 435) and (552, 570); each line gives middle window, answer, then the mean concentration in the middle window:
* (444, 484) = 0.07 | 1.58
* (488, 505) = 0.09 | 1.56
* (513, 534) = 0.24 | 1.38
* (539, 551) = 0.02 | 1.68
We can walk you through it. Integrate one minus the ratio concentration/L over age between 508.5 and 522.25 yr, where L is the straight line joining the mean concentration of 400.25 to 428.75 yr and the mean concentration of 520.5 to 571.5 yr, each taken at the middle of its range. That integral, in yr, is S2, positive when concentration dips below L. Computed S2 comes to 2.86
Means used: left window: 1.69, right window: 1.61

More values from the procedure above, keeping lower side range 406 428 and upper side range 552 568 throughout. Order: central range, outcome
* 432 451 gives 1.08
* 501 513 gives 2.71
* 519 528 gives 1.57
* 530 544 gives 1.44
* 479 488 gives 0.57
